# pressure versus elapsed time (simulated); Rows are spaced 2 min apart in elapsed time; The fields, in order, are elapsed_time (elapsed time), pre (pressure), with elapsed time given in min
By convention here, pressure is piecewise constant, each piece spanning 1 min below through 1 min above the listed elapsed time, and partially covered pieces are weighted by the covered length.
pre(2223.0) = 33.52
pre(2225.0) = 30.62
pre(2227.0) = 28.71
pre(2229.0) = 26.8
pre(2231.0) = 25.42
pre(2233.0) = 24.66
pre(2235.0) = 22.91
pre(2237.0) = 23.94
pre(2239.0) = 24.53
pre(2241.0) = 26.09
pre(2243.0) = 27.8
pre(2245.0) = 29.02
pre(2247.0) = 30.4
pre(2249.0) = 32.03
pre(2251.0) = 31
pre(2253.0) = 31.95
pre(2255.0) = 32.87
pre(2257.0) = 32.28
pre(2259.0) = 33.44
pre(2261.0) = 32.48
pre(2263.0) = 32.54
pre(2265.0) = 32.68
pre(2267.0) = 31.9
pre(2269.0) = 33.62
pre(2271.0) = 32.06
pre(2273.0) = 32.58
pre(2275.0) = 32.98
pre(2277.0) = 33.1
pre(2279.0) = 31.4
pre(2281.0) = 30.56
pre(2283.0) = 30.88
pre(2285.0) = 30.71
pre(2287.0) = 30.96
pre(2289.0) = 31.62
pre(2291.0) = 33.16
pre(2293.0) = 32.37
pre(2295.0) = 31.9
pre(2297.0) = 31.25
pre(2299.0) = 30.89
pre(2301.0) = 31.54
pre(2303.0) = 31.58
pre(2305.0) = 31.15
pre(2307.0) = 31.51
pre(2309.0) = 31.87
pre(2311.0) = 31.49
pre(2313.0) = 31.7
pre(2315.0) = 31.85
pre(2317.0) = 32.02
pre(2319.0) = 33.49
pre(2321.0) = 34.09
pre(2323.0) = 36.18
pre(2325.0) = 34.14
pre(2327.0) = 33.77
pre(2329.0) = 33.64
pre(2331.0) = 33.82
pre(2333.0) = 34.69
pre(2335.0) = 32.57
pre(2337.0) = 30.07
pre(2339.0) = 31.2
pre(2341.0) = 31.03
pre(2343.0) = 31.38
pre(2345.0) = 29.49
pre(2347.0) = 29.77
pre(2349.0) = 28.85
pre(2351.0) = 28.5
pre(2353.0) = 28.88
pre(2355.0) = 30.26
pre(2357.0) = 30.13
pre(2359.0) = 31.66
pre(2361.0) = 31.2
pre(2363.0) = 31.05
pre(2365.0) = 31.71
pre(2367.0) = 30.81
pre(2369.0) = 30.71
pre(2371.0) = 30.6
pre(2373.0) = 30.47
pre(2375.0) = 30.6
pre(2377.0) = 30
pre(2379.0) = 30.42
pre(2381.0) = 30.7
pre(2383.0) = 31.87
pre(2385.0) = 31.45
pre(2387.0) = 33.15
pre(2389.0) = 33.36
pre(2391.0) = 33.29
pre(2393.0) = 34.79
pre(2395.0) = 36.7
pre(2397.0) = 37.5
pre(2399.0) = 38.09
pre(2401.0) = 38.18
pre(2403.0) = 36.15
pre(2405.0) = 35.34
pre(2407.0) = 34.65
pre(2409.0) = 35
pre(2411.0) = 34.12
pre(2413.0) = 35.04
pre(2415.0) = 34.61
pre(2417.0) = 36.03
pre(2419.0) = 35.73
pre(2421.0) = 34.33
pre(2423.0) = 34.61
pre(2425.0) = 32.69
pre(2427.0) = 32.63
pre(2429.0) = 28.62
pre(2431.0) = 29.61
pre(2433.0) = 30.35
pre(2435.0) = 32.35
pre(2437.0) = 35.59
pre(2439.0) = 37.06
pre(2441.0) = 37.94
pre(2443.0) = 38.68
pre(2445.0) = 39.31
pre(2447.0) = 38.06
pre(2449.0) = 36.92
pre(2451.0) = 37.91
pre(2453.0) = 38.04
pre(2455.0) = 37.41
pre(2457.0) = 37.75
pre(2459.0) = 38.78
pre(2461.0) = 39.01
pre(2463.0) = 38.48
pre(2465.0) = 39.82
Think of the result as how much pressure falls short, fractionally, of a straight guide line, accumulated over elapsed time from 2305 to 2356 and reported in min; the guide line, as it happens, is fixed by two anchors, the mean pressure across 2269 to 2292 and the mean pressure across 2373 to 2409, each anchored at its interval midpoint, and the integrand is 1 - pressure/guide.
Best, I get 1.4 min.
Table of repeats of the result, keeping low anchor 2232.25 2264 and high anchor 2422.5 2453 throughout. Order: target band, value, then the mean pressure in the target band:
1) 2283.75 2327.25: -1.7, 32.2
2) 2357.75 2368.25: 0.5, 31.2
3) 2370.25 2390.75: 1.2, 31.3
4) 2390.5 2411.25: -1.3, 35.9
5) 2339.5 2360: 1.4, 30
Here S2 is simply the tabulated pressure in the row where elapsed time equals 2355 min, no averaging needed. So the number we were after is 30.26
